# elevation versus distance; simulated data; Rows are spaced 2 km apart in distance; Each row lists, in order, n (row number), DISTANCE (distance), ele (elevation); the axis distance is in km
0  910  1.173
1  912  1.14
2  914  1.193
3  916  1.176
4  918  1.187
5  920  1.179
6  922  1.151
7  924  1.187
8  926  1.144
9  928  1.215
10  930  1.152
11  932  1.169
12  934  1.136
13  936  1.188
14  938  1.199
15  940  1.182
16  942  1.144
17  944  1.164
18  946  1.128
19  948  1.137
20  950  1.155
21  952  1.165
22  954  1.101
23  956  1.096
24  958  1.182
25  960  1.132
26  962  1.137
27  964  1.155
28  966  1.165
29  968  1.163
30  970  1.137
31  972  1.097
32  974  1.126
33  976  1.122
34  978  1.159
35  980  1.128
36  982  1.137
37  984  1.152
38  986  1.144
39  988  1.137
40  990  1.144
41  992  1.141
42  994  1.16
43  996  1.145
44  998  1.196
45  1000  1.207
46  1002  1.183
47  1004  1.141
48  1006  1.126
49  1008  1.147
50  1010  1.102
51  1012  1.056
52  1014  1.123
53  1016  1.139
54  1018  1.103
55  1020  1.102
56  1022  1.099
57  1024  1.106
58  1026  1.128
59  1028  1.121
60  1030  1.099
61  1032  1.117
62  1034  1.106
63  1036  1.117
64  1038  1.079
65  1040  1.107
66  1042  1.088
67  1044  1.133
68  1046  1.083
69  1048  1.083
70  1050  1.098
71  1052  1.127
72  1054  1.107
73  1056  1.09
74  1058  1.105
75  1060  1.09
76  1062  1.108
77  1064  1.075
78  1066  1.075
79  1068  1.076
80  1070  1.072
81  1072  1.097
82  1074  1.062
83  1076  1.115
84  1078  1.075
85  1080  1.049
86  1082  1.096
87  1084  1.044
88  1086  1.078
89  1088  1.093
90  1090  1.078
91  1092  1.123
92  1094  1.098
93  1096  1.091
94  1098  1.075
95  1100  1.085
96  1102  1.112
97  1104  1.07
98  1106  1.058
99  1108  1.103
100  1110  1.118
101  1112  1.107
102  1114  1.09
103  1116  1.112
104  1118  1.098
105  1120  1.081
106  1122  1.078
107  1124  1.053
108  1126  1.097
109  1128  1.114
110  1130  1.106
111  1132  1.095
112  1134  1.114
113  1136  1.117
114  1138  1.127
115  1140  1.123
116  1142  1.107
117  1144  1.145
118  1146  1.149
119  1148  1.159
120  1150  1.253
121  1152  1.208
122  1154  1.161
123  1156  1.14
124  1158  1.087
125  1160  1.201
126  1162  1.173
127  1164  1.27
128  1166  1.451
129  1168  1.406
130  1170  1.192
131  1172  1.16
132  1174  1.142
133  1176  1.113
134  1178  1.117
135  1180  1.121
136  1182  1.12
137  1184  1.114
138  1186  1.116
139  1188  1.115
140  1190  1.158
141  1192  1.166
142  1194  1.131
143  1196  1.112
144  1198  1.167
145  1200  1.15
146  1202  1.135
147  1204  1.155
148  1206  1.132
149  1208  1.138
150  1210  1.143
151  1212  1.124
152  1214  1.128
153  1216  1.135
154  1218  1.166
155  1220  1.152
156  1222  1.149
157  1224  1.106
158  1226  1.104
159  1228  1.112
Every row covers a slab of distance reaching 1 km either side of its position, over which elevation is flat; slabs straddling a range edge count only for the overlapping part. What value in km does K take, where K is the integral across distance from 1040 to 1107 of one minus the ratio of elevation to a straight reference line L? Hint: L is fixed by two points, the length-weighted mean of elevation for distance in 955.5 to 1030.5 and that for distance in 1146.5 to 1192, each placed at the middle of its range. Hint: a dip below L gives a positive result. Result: 3.9 km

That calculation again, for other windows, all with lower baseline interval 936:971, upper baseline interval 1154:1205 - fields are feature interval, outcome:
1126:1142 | 0.7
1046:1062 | 0.8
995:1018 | 0.3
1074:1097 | 1.5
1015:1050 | 1.5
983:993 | 0.1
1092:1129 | 2.3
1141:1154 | 0.0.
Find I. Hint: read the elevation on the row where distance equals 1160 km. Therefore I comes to 1.201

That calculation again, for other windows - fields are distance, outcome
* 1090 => 1.078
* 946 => 1.128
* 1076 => 1.115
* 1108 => 1.103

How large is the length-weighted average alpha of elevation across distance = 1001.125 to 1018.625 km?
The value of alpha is 1.12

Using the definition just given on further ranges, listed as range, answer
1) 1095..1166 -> 1.13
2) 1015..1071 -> 1.1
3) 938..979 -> 1.14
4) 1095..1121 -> 1.09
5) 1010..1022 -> 1.1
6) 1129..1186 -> 1.17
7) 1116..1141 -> 1.1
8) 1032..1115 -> 1.09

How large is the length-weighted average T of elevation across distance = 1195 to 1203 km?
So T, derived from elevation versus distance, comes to 1.14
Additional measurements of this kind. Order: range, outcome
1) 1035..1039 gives 1.1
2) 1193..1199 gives 1.14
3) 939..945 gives 1.16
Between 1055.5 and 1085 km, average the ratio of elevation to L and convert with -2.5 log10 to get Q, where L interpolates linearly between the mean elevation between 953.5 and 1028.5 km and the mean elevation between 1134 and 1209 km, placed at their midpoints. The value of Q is 0.06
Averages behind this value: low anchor 1.14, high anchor 1.16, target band 1.08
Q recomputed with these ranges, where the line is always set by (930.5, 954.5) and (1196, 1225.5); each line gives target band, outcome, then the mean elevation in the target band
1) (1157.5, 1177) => -0.07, 1.22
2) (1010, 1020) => 0.05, 1.1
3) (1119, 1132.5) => 0.05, 1.09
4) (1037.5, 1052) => 0.05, 1.1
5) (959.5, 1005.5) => 0.01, 1.15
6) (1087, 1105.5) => 0.05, 1.09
